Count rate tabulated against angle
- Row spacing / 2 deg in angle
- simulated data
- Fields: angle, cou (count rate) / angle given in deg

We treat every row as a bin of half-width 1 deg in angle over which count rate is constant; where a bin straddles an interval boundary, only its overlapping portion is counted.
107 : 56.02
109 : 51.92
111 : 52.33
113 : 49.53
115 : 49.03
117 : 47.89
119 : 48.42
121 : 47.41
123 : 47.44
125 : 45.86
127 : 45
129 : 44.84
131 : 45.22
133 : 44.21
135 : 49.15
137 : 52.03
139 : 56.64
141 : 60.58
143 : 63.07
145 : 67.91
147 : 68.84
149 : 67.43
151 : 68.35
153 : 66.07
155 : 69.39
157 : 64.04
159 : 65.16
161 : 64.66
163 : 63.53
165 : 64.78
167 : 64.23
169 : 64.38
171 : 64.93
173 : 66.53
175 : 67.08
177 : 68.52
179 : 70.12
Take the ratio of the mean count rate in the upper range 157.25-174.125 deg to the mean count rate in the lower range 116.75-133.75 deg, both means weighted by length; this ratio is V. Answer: 1.40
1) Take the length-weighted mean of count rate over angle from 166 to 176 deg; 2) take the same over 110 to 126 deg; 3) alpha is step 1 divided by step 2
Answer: 1.35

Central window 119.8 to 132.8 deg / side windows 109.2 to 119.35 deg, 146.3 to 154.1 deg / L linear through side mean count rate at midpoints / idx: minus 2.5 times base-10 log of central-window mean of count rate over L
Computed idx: 0.21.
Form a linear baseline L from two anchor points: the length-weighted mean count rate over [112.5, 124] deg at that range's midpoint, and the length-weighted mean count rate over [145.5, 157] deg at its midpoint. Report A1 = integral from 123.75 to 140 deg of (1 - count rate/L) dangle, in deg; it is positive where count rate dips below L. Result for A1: 2.43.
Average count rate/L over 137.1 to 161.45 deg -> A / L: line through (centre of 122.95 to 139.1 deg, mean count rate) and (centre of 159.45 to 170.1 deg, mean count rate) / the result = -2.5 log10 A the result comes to -0.15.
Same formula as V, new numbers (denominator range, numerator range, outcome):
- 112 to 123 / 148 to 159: 1.38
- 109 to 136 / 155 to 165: 1.36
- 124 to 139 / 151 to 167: 1.39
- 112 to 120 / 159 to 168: 1.32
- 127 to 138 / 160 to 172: 1.37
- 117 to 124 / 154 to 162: 1.38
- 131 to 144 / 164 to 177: 1.22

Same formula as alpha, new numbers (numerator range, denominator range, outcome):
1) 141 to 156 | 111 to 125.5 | 1.38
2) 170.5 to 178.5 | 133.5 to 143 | 1.22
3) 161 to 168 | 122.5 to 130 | 1.41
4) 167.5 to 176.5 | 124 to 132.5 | 1.46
